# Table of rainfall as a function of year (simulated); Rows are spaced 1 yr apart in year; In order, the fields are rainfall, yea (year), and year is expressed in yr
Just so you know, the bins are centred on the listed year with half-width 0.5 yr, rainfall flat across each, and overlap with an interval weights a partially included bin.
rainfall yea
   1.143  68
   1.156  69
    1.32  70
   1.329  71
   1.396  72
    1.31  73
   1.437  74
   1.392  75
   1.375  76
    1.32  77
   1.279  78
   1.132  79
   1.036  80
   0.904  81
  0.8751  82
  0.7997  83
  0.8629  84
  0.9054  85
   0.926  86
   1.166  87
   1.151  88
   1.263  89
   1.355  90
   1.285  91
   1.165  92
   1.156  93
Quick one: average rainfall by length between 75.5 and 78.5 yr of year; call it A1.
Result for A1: 1.32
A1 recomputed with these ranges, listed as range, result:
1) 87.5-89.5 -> 1.21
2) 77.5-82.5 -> 1.05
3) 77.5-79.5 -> 1.21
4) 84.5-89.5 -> 1.08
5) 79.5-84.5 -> 0.896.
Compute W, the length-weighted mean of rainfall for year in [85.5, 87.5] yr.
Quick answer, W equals 1.05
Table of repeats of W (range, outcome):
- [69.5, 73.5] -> 1.34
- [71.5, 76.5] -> 1.38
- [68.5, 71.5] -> 1.27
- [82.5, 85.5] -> 0.856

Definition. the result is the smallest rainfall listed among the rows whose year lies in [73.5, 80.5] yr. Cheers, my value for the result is 1.036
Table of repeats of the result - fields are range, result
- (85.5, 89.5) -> 0.926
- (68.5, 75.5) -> 1.156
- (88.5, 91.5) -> 1.263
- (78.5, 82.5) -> 0.8751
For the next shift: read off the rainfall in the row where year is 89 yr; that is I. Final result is 1.263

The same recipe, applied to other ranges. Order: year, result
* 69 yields 1.156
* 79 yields 1.132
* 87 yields 1.166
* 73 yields 1.31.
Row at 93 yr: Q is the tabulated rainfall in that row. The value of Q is 1.156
